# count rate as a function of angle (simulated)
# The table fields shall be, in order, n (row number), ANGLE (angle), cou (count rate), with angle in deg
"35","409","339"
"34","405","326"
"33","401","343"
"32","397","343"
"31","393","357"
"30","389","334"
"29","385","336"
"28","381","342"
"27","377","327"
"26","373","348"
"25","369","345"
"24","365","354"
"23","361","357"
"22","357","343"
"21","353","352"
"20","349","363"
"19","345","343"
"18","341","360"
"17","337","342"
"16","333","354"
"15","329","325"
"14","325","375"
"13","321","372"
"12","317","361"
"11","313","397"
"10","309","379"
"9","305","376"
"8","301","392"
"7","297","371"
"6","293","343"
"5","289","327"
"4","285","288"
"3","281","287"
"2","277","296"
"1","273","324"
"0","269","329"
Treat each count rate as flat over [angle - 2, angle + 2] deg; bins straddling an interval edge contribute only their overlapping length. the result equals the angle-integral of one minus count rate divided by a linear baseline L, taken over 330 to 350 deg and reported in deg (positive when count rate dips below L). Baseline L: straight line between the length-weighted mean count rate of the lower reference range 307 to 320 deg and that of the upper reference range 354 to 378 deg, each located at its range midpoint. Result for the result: 0.65 deg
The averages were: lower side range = 378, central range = 350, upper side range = 347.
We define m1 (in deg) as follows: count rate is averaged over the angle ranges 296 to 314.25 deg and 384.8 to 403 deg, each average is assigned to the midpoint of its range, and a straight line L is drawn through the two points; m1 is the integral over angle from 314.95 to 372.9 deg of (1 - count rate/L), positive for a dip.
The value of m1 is 2.0 deg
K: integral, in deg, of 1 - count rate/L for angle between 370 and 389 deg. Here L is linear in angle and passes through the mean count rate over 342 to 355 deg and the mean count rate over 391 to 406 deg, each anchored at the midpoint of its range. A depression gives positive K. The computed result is 0.49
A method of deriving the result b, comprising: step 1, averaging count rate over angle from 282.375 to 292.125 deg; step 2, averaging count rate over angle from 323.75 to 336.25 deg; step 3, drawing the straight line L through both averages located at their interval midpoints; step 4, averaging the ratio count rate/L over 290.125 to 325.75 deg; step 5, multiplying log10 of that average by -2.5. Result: -0.14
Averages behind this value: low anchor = 310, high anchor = 349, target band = 373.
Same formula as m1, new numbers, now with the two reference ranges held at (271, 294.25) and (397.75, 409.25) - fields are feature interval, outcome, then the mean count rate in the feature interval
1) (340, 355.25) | -1.4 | 354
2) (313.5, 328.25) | -2.3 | 368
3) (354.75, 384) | -1.4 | 345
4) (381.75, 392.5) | -0.2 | 339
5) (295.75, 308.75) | -2.7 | 380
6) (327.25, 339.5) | -0.8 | 341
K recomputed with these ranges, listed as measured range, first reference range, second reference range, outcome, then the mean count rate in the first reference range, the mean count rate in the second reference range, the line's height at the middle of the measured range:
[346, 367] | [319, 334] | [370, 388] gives -0.4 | 357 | 338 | 346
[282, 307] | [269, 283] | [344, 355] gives -2.2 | 306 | 354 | 318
